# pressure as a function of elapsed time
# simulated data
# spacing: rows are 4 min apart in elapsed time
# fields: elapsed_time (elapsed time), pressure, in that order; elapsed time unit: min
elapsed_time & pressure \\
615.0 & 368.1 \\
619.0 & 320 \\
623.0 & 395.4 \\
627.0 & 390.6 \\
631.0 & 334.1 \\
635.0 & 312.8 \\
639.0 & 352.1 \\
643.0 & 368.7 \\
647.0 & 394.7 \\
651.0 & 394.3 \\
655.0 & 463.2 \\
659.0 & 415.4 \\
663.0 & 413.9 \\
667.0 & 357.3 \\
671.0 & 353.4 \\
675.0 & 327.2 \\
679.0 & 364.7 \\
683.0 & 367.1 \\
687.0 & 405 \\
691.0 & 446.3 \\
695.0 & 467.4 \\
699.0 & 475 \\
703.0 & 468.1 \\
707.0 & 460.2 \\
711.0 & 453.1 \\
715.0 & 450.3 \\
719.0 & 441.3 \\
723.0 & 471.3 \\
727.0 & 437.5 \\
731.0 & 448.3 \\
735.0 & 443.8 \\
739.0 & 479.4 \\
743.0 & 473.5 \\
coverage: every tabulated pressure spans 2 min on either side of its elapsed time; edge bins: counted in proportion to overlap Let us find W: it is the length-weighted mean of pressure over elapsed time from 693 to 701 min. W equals 471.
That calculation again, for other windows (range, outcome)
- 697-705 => 472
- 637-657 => 395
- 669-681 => 348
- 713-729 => 450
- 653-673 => 401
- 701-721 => 455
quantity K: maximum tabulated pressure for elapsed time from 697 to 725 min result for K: 475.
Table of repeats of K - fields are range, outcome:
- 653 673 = 463.2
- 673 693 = 446.3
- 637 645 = 368.7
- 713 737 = 471.3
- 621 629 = 395.4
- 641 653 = 394.7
